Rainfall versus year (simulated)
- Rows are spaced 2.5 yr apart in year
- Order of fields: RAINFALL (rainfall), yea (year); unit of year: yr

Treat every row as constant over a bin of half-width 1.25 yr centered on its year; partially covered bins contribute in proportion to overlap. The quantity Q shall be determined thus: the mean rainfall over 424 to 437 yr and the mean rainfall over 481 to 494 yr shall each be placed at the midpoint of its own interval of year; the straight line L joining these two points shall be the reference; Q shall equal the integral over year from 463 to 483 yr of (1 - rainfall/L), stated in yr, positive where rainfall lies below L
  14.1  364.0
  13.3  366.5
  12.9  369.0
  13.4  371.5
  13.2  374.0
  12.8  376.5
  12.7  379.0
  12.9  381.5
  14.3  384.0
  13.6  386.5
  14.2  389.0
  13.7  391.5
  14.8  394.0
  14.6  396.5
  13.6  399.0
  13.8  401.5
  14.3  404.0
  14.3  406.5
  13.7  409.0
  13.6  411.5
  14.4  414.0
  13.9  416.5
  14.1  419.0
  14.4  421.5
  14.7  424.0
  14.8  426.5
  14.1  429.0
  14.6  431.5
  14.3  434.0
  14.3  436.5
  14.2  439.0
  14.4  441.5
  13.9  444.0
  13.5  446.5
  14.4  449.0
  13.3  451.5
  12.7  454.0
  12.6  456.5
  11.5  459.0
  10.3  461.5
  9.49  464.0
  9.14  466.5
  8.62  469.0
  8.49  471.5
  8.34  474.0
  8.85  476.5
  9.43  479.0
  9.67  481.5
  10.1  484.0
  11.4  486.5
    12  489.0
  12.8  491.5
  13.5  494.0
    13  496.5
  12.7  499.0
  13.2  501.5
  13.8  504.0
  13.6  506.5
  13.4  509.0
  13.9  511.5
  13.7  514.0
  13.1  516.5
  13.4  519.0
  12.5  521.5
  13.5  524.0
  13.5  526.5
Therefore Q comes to 5.3 yr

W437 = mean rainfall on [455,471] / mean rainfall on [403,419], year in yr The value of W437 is 0.7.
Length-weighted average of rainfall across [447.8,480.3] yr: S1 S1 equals 10.5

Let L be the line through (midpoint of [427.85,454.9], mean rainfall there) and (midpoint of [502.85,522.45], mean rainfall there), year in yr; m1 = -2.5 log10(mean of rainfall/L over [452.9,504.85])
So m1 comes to 0.24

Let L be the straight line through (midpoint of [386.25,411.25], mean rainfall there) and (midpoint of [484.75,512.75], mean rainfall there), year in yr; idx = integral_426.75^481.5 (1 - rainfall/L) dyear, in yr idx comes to 6.3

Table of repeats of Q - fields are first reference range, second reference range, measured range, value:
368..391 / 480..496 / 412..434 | -2.9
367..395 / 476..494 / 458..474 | 2.7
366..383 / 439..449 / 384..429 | -2.2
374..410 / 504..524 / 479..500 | 2.7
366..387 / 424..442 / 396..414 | -0.2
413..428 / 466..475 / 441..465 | -4.3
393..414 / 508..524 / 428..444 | -0.5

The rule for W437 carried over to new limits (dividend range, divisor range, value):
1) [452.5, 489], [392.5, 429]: 0.71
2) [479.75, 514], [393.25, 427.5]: 0.88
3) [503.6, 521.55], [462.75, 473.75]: 1.52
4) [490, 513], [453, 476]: 1.32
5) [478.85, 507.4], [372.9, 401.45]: 0.89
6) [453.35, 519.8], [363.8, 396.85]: 0.85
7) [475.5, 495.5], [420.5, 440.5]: 0.76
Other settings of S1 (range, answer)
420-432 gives 14.5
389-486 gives 12.7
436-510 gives 11.9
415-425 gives 14.3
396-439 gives 14.2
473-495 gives 10.7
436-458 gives 13.7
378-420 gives 13.9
